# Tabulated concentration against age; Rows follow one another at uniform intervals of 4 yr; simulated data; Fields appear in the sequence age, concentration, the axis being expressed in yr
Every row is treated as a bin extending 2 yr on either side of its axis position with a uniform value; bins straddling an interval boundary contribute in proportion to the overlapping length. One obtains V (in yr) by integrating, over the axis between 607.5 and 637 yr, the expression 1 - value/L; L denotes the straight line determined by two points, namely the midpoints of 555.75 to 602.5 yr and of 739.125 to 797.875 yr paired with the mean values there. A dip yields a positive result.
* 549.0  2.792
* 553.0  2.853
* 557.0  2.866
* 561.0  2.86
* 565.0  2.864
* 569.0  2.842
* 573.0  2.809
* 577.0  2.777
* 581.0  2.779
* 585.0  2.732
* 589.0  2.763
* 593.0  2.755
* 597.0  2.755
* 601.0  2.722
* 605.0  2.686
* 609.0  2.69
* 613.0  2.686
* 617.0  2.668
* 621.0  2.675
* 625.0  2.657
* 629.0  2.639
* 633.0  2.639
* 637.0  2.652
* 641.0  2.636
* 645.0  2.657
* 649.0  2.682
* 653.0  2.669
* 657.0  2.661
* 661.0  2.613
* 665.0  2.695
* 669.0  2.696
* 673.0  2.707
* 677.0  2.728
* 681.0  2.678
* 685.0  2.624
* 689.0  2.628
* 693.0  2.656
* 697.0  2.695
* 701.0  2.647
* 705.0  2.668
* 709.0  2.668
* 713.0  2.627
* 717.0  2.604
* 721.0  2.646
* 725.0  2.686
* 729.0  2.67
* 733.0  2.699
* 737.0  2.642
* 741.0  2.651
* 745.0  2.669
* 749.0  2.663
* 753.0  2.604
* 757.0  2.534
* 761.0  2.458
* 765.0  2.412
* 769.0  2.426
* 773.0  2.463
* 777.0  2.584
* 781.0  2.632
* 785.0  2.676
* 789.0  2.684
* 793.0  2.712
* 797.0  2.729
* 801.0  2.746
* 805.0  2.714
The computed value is 0.9 yr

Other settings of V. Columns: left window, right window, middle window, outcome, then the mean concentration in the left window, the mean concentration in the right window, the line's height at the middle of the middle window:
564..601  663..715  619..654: 0.9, 2.78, 2.67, 2.72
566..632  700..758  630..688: 0.5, 2.73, 2.65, 2.69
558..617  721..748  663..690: 0.2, 2.76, 2.67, 2.71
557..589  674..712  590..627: 0.9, 2.81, 2.67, 2.77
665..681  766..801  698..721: 0.3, 2.7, 2.62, 2.67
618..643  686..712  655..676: -0.2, 2.65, 2.66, 2.65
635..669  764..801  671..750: -0.8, 2.66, 2.6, 2.64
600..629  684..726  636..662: 0.1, 2.68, 2.65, 2.67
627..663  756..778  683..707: -0.7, 2.65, 2.47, 2.58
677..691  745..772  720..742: -0.8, 2.66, 2.53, 2.57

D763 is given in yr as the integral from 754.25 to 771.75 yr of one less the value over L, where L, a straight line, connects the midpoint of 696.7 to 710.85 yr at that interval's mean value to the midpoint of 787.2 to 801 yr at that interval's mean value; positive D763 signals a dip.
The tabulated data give 1.52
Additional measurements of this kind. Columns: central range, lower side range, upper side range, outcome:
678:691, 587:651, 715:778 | -0.1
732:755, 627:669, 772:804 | 0.1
